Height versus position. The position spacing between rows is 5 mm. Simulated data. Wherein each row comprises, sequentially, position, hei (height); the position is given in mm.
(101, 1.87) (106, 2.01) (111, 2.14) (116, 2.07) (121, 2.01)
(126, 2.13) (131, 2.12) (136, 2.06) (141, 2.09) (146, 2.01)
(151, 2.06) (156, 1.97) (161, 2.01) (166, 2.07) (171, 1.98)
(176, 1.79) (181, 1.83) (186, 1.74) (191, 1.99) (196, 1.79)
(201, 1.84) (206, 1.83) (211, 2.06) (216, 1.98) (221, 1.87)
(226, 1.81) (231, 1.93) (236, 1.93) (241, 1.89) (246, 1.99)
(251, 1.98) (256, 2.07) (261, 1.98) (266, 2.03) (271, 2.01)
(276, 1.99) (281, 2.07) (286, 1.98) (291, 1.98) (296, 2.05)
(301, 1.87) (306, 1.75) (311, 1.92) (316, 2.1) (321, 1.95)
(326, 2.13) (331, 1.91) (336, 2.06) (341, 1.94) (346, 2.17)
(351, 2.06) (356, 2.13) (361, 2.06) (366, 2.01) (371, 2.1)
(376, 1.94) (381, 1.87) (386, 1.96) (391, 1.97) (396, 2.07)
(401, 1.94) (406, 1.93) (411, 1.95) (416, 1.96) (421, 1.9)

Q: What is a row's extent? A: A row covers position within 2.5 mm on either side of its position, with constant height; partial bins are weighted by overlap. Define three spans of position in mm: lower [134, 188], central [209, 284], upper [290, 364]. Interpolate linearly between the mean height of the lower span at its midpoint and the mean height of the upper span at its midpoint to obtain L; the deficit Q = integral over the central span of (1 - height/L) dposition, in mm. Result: 0.5 mm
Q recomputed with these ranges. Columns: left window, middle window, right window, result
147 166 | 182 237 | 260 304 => 3.38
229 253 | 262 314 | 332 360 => 0.77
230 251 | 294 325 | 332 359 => 1.13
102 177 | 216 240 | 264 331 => 1.33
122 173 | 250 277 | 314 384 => 0.34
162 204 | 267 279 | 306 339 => -0.33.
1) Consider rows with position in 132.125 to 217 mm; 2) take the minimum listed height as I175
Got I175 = 1.74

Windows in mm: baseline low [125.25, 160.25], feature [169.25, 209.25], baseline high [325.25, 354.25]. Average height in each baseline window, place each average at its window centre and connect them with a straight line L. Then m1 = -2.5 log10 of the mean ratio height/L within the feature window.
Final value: 0.113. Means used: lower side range 2.06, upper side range 2.04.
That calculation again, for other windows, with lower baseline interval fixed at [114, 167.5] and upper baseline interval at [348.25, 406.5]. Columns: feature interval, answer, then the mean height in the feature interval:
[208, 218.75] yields 0.017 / 2.01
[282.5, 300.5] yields 0.017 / 1.99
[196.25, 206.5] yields 0.121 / 1.83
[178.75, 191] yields 0.123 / 1.83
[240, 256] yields 0.030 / 1.98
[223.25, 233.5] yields 0.093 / 1.87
